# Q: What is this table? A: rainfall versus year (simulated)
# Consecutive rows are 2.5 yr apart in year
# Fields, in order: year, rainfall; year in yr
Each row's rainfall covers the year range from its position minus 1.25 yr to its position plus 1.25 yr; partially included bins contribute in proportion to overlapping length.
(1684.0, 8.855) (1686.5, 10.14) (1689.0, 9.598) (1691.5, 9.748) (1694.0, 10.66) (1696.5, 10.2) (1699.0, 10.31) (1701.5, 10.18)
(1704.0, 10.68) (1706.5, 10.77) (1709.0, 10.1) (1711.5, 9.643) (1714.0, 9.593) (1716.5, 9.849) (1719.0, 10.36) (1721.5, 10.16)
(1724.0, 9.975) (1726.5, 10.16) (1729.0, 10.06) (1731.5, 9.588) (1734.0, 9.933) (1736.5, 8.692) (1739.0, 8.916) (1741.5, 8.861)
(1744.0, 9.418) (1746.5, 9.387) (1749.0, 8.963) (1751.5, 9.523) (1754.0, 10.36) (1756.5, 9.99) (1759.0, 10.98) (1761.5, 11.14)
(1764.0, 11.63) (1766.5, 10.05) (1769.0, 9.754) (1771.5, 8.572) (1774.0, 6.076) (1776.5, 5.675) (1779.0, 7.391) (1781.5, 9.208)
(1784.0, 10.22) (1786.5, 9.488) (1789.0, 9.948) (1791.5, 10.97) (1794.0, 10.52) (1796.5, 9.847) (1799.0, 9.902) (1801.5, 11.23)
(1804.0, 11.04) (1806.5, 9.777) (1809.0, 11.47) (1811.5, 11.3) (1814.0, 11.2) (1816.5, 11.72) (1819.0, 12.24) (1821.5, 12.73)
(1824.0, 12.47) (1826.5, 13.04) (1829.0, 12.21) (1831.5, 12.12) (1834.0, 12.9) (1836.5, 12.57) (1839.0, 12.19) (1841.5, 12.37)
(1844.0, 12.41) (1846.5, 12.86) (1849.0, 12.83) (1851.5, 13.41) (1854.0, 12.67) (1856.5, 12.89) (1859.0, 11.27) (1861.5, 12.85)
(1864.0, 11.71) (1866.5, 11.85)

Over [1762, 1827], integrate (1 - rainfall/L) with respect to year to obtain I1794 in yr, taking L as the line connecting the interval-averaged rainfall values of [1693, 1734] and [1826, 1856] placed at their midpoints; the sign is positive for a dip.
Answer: 8.2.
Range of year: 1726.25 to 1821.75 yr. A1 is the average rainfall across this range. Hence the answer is 9.92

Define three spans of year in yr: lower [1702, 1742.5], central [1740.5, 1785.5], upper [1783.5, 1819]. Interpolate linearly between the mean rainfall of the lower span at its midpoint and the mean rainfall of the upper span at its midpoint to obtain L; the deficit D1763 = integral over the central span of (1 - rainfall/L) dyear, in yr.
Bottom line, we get 4.28 yr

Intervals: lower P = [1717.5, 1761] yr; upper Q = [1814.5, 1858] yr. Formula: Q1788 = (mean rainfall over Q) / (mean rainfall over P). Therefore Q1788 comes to 1.29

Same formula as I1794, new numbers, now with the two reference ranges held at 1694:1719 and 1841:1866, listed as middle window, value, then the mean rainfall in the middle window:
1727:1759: 3.6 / 9.55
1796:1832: 1.2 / 11.5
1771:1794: 5.4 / 8.72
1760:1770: 0.4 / 10.7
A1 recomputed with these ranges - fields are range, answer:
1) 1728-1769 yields 9.84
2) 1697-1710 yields 10.4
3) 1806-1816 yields 11.1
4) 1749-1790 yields 9.36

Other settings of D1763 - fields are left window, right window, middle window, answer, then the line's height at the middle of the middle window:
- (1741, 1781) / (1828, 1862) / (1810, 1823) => -0.48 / 11.4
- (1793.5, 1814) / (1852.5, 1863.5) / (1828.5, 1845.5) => -0.99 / 11.7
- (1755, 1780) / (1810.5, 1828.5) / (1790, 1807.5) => 0.73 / 10.9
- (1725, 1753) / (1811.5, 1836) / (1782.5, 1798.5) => 1.44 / 11.1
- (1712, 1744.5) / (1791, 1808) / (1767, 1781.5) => 3.42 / 10.2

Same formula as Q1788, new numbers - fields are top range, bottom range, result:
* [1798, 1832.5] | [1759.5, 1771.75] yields 1.12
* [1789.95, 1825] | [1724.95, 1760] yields 1.16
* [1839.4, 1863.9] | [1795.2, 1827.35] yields 1.11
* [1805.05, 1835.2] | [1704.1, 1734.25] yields 1.19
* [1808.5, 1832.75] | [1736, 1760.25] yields 1.27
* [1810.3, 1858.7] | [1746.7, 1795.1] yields 1.31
